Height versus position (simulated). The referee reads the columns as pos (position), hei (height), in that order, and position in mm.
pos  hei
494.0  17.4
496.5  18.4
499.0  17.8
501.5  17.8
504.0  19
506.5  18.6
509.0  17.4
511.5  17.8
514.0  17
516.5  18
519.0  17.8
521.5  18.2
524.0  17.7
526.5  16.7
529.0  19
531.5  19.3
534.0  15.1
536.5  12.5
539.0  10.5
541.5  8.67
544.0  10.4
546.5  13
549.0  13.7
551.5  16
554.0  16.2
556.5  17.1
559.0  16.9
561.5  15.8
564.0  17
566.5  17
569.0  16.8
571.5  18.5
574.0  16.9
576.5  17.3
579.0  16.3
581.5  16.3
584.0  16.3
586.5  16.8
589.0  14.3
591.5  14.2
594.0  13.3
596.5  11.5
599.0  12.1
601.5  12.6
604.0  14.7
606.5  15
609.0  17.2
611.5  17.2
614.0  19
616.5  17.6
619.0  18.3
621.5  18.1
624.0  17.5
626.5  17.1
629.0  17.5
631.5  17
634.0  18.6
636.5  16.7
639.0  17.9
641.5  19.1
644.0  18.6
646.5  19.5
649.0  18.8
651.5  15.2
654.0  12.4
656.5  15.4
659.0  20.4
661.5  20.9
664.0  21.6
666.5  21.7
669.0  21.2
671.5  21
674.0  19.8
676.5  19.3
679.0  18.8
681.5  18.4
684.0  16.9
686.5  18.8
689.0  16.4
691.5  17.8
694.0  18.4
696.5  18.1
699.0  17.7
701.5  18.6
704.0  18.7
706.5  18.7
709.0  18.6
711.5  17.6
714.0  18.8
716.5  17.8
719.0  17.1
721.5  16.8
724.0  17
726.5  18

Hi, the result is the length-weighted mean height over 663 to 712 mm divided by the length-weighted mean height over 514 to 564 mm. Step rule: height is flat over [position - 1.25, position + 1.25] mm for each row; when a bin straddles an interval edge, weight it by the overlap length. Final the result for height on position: 1.2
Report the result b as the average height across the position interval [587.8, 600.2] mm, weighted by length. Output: 13.1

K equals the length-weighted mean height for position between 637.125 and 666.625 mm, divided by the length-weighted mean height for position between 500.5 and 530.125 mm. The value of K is 1.02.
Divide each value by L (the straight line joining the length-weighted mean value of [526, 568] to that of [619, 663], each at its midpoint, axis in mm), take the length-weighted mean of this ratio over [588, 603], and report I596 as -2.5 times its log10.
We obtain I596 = 0.25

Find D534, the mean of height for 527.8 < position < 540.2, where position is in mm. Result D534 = 15.3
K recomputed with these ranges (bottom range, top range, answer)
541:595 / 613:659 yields 1.13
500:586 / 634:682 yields 1.15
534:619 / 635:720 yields 1.22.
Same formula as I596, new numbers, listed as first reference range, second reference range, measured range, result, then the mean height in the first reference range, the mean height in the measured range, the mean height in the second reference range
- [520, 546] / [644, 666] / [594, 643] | 0.046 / 14.8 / 16.5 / 18.2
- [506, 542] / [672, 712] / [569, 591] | 0.034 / 16.4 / 16.5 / 18.4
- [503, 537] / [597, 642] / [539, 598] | 0.136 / 17.5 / 15.1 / 16.7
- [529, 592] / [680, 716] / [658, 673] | -0.206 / 15.4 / 21.1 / 18.1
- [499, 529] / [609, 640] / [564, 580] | 0.040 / 17.9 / 17.1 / 17.7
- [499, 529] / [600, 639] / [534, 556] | 0.335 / 17.9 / 12.9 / 16.9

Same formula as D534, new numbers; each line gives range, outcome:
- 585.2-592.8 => 15.1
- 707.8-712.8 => 18.1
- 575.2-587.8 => 16.6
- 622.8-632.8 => 17.3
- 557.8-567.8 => 16.7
